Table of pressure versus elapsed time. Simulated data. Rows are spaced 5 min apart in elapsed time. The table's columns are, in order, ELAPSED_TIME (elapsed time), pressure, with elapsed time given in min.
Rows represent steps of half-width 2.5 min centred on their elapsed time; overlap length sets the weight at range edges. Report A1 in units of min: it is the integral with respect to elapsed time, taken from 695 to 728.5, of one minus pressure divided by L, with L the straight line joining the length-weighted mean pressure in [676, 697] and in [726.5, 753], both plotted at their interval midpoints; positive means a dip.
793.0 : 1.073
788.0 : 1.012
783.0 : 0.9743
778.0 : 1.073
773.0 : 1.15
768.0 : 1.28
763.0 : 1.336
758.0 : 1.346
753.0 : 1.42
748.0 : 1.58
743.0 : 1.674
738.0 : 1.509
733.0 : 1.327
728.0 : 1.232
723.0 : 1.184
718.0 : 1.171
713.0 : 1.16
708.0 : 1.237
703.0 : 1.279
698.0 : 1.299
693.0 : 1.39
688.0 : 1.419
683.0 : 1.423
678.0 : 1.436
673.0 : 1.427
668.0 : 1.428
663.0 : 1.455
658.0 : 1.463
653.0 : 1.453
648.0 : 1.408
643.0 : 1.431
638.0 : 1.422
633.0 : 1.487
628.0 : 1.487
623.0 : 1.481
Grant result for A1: 4.9 min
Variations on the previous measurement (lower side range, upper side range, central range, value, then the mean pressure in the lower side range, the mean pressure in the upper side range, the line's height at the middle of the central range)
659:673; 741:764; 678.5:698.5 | 0.74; 1.44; 1.48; 1.45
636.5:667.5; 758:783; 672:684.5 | -0.39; 1.44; 1.2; 1.39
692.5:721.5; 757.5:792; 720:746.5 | -3.97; 1.24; 1.15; 1.21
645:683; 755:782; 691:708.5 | 0.76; 1.44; 1.23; 1.37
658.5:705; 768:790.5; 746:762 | -3.76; 1.4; 1.08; 1.16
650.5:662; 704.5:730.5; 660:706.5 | -1.68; 1.46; 1.2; 1.34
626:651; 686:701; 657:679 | -0.60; 1.45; 1.36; 1.4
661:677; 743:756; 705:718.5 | 2.63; 1.44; 1.53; 1.48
